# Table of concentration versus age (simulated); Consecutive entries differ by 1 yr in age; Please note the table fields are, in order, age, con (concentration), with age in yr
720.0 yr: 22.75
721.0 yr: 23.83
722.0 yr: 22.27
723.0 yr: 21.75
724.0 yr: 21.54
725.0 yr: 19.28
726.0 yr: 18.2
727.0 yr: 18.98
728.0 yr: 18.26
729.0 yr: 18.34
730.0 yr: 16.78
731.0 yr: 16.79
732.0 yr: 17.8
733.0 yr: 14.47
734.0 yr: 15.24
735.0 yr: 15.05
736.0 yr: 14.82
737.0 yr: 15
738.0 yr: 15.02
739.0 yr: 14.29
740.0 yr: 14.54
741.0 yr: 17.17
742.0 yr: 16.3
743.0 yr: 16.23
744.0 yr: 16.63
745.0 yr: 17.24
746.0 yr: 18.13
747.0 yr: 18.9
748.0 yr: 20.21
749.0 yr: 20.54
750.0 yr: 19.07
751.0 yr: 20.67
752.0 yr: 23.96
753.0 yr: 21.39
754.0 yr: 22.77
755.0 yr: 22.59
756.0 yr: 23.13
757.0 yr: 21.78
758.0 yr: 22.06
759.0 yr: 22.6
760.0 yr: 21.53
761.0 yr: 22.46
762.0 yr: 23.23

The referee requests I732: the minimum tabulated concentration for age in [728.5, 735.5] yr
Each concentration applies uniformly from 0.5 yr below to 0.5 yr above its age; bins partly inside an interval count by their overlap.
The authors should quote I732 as 14.47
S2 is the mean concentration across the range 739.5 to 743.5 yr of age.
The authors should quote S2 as 16.1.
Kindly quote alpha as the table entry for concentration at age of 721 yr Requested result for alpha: 23.83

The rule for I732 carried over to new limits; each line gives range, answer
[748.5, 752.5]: 19.07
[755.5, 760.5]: 21.53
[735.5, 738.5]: 14.82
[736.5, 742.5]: 14.29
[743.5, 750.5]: 16.63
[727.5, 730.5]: 16.78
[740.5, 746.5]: 16.23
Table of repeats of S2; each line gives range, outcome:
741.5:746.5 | 16.9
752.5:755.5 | 22.2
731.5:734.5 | 15.8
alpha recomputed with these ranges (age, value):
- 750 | 19.07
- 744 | 16.63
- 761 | 22.46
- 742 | 16.3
